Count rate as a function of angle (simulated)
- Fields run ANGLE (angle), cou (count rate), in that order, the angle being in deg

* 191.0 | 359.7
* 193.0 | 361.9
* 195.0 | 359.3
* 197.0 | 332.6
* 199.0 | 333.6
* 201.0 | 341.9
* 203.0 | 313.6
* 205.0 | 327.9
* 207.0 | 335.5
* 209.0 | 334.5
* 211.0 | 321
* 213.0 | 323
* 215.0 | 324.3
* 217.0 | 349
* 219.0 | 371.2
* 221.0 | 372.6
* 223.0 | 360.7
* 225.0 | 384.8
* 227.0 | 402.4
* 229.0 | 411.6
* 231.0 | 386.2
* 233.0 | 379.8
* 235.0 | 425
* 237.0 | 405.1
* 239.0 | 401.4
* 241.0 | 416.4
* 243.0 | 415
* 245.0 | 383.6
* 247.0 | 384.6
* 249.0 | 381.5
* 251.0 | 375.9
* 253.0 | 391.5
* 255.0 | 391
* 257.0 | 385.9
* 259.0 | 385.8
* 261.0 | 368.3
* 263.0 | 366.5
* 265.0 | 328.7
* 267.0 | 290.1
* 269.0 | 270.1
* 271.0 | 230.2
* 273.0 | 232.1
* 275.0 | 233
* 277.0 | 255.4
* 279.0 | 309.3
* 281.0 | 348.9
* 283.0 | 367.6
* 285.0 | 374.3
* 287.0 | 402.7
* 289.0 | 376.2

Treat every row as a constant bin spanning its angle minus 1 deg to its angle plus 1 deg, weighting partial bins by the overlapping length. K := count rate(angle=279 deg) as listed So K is 309.3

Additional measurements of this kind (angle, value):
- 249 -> 381.5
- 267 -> 290.1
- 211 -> 321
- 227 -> 402.4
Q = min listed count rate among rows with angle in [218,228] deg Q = 360.7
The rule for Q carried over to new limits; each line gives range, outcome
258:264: 366.5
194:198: 332.6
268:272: 230.2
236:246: 383.6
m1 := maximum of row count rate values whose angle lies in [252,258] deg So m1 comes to 391.5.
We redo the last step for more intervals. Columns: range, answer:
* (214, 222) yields 372.6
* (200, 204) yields 341.9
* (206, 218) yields 349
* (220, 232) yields 411.6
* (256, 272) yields 385.9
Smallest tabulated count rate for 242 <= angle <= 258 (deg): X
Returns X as 375.9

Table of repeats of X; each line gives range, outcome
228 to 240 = 379.8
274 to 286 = 233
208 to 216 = 321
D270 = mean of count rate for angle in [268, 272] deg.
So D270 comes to 250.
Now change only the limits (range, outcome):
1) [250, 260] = 386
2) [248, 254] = 383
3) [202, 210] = 328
